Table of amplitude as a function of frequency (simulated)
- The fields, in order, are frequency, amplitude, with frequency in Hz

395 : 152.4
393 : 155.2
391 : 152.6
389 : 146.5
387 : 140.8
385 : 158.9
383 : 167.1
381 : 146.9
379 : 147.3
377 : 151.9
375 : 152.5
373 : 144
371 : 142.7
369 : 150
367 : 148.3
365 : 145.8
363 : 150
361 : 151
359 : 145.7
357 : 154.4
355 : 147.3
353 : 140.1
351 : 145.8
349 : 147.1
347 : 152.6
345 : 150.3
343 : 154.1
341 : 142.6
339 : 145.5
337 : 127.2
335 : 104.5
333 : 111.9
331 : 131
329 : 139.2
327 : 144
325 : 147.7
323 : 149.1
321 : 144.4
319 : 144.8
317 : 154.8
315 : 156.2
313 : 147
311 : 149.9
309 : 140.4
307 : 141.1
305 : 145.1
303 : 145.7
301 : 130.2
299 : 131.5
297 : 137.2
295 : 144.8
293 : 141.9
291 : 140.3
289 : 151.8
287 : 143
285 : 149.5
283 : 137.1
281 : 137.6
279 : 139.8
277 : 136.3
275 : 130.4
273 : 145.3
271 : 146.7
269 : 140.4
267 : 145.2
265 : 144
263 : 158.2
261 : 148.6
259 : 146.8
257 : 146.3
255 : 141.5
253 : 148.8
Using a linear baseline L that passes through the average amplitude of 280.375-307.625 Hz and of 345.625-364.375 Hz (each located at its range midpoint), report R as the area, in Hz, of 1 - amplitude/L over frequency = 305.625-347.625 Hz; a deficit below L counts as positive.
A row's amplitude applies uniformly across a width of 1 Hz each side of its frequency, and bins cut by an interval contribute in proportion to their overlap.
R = 0.9 Hz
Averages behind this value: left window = 141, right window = 148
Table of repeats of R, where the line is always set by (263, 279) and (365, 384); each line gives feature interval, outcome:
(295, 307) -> 0.5 Hz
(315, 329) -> -0.1 Hz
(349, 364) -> 0.1 Hz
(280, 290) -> 0.0 Hz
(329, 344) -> 1.6 Hz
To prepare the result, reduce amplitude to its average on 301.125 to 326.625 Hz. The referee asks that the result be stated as 147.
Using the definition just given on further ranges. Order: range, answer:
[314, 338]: 138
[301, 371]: 144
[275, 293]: 141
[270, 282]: 139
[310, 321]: 150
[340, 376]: 148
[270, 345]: 141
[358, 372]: 148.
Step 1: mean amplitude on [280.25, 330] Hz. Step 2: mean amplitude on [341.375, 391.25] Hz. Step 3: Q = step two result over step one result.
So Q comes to 1.0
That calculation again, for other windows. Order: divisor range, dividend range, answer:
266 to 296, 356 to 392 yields 1.05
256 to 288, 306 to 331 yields 1.02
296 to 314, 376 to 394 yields 1.08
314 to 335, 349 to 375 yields 1.05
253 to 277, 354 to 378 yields 1.03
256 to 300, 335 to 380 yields 1.02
